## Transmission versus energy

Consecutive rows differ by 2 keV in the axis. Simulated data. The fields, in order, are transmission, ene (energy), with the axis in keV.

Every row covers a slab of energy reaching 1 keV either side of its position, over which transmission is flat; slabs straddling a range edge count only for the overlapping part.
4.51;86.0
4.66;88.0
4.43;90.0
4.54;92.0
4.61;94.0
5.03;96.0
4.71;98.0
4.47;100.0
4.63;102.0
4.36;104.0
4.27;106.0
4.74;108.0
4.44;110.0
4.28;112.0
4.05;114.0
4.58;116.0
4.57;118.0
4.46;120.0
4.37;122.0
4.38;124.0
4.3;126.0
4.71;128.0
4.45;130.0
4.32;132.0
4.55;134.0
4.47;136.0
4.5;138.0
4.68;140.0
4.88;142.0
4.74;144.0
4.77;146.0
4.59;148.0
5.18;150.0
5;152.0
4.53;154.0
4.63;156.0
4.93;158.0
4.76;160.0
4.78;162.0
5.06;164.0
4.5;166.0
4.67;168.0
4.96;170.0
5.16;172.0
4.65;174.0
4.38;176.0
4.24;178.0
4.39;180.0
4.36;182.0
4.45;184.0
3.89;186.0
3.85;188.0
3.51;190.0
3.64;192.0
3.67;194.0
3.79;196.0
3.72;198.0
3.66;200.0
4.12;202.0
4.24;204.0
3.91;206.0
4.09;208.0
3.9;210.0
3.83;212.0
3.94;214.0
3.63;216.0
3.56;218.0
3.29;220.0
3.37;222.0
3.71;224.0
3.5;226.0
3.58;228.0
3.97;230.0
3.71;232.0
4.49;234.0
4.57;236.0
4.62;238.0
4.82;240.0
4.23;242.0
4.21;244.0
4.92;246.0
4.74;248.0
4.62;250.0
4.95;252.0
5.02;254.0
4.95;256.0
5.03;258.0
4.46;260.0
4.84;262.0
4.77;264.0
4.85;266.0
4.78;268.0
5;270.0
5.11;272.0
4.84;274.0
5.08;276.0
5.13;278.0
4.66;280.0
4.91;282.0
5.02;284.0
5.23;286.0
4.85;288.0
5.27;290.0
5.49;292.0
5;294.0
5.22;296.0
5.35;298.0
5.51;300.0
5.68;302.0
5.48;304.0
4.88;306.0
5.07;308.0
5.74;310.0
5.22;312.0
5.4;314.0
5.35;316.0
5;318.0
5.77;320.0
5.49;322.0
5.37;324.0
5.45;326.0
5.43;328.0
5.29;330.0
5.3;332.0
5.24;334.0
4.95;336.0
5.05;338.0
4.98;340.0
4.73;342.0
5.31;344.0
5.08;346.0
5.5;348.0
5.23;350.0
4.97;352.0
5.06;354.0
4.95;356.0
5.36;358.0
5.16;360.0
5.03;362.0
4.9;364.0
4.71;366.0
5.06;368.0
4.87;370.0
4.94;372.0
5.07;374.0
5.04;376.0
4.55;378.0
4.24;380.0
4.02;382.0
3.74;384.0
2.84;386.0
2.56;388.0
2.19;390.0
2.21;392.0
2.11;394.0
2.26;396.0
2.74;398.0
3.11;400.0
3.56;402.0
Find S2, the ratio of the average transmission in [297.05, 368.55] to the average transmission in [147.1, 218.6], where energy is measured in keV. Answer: 1.22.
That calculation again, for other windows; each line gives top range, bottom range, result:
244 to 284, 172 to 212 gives 1.20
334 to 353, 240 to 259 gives 1.07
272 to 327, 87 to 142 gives 1.16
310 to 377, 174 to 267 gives 1.24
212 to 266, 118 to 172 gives 0.92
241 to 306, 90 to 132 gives 1.11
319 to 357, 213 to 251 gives 1.28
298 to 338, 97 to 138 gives 1.20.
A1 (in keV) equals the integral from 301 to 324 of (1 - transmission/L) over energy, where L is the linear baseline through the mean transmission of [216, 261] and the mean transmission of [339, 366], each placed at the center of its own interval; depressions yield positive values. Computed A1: -2.7 keV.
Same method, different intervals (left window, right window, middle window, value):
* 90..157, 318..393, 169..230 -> 8.7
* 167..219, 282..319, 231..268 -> 0.3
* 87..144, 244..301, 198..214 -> 2.8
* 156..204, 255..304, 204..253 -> 6.2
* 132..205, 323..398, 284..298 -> -2.1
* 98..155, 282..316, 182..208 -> 5.0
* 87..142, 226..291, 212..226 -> 3.2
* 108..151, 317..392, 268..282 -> -0.7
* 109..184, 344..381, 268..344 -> -4.8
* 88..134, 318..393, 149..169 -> -1.2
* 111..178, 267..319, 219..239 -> 4.3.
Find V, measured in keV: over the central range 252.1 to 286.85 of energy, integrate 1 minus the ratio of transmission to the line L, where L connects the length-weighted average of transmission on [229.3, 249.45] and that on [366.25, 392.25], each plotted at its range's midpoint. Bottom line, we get -4.6 keV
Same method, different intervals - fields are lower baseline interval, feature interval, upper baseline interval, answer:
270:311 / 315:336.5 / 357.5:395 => -2.7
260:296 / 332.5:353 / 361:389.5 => -2.4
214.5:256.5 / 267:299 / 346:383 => -4.2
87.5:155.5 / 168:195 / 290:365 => 2.8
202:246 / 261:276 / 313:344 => -1.2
